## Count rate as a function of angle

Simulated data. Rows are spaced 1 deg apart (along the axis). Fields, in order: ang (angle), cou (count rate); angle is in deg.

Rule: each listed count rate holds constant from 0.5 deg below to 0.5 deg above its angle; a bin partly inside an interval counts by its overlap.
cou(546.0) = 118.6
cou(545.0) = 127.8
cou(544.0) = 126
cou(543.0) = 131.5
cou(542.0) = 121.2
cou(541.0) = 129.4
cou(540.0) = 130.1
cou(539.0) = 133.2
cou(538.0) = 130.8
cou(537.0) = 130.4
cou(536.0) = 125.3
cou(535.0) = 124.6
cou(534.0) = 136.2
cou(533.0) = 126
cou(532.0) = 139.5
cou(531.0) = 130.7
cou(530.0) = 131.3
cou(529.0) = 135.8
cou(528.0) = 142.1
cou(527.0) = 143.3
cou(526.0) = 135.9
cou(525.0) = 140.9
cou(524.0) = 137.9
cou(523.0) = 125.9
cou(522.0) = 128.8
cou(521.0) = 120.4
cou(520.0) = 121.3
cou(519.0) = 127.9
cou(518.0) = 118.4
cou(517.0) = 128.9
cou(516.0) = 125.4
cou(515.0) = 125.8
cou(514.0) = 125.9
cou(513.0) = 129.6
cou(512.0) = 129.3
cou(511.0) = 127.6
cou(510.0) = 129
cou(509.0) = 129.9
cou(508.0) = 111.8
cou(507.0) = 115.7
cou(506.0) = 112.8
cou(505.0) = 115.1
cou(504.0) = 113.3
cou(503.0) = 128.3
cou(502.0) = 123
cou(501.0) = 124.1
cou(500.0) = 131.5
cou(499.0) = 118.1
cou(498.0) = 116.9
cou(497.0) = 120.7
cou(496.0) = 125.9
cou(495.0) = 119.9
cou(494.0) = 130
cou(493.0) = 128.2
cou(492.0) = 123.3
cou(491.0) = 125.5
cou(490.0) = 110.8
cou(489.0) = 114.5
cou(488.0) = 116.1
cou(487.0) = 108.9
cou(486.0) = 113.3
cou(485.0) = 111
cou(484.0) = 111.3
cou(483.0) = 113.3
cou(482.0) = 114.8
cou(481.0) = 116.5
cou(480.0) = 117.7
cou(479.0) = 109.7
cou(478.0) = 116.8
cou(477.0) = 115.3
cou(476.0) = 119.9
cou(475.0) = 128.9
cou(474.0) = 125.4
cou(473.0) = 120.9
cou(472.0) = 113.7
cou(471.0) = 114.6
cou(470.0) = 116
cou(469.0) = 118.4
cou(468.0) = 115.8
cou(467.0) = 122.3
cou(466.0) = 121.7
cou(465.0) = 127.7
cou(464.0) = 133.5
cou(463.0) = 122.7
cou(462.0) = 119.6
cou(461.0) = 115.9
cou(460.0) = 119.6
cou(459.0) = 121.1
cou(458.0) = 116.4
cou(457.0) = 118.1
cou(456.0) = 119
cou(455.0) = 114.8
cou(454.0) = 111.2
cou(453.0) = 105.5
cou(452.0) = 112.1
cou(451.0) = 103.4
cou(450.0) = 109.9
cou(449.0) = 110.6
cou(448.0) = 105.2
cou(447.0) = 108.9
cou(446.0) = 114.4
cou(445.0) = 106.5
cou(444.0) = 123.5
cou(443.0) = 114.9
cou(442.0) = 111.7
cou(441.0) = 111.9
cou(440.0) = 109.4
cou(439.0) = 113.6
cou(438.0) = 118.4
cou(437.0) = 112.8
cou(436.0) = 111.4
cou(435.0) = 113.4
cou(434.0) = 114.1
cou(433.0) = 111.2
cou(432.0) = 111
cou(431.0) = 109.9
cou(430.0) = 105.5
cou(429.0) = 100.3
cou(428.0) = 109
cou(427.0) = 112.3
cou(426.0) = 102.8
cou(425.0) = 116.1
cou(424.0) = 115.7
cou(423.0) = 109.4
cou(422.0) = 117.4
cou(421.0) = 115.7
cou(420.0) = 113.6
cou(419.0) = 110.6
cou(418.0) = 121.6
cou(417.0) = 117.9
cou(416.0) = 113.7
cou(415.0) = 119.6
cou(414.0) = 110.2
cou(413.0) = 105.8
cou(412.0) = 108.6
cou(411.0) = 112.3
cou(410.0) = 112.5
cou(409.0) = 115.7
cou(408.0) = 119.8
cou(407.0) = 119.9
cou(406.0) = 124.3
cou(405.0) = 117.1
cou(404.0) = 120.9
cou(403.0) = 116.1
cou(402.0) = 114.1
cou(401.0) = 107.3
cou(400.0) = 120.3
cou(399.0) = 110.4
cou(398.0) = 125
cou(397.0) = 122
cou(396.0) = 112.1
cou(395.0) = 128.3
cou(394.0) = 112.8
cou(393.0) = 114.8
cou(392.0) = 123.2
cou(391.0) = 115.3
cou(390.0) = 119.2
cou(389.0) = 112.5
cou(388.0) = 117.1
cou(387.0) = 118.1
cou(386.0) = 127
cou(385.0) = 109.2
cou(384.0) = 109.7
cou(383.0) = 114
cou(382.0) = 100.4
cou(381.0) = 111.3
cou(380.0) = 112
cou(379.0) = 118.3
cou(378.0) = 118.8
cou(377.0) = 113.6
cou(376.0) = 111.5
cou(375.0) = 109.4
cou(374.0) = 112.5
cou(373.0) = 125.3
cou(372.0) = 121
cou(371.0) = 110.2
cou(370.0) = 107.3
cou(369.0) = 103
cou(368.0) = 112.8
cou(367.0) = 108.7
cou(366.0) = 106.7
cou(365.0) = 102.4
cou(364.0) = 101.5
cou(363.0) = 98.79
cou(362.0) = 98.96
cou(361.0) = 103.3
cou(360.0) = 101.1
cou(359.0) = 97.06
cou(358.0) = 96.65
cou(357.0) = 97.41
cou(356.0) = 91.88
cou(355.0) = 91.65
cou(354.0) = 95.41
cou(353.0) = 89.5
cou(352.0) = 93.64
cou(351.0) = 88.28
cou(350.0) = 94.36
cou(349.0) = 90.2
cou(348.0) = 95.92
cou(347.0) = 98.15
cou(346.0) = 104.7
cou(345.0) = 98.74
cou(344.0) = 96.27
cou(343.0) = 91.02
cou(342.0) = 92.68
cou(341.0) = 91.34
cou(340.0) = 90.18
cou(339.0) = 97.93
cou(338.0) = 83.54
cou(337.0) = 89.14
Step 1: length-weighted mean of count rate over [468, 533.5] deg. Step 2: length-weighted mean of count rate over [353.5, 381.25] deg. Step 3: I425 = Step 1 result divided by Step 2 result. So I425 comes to 1.16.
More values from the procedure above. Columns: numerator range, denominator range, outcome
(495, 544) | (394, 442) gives 1.12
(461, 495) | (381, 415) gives 1.03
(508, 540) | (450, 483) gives 1.11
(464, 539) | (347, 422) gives 1.12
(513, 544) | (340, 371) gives 1.33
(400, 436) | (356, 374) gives 1.08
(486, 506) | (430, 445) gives 1.07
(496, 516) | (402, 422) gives 1.06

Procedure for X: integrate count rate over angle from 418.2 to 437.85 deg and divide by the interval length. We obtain 111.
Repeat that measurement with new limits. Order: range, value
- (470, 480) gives 118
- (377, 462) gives 114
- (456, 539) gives 123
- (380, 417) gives 116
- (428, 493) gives 115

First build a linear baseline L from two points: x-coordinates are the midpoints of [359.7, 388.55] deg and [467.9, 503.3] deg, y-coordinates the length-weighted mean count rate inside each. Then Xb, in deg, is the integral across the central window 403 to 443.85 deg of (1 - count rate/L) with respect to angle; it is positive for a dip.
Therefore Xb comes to 0.3 deg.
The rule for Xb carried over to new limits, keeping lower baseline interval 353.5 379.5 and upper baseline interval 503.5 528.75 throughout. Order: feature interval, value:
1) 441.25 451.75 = 0.5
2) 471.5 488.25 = 0.8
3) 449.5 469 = 0.2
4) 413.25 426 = -0.1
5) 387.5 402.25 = -1.0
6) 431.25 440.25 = 0.2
